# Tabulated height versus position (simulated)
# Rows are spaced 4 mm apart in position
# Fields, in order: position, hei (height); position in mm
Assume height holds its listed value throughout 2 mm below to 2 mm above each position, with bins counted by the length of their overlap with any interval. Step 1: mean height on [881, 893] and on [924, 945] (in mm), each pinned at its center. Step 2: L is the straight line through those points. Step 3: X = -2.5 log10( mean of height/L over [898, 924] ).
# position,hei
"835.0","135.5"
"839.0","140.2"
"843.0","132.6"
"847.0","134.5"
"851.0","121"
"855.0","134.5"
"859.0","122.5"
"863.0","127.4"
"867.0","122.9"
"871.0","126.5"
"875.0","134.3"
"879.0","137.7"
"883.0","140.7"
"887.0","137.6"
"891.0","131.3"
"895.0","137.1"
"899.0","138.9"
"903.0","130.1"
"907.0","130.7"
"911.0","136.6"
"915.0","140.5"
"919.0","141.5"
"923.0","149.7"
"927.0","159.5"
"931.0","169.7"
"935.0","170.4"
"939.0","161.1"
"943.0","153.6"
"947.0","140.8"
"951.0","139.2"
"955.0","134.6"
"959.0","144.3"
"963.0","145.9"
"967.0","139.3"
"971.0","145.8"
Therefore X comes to 0.09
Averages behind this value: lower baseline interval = 137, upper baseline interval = 162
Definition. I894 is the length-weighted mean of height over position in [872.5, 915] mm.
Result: 136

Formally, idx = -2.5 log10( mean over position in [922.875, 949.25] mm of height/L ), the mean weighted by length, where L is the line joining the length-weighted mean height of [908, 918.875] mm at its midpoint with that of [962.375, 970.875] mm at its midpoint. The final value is -0.13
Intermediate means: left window 138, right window 143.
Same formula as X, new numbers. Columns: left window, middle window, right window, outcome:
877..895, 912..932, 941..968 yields -0.079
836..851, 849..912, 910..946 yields 0.085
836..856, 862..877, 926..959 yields 0.080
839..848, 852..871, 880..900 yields 0.077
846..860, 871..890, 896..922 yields -0.030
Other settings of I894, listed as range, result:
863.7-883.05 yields 131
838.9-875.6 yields 129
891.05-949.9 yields 147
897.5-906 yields 134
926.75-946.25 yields 162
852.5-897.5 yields 132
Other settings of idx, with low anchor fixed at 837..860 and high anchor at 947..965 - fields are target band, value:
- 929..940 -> -0.203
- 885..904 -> 0.001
